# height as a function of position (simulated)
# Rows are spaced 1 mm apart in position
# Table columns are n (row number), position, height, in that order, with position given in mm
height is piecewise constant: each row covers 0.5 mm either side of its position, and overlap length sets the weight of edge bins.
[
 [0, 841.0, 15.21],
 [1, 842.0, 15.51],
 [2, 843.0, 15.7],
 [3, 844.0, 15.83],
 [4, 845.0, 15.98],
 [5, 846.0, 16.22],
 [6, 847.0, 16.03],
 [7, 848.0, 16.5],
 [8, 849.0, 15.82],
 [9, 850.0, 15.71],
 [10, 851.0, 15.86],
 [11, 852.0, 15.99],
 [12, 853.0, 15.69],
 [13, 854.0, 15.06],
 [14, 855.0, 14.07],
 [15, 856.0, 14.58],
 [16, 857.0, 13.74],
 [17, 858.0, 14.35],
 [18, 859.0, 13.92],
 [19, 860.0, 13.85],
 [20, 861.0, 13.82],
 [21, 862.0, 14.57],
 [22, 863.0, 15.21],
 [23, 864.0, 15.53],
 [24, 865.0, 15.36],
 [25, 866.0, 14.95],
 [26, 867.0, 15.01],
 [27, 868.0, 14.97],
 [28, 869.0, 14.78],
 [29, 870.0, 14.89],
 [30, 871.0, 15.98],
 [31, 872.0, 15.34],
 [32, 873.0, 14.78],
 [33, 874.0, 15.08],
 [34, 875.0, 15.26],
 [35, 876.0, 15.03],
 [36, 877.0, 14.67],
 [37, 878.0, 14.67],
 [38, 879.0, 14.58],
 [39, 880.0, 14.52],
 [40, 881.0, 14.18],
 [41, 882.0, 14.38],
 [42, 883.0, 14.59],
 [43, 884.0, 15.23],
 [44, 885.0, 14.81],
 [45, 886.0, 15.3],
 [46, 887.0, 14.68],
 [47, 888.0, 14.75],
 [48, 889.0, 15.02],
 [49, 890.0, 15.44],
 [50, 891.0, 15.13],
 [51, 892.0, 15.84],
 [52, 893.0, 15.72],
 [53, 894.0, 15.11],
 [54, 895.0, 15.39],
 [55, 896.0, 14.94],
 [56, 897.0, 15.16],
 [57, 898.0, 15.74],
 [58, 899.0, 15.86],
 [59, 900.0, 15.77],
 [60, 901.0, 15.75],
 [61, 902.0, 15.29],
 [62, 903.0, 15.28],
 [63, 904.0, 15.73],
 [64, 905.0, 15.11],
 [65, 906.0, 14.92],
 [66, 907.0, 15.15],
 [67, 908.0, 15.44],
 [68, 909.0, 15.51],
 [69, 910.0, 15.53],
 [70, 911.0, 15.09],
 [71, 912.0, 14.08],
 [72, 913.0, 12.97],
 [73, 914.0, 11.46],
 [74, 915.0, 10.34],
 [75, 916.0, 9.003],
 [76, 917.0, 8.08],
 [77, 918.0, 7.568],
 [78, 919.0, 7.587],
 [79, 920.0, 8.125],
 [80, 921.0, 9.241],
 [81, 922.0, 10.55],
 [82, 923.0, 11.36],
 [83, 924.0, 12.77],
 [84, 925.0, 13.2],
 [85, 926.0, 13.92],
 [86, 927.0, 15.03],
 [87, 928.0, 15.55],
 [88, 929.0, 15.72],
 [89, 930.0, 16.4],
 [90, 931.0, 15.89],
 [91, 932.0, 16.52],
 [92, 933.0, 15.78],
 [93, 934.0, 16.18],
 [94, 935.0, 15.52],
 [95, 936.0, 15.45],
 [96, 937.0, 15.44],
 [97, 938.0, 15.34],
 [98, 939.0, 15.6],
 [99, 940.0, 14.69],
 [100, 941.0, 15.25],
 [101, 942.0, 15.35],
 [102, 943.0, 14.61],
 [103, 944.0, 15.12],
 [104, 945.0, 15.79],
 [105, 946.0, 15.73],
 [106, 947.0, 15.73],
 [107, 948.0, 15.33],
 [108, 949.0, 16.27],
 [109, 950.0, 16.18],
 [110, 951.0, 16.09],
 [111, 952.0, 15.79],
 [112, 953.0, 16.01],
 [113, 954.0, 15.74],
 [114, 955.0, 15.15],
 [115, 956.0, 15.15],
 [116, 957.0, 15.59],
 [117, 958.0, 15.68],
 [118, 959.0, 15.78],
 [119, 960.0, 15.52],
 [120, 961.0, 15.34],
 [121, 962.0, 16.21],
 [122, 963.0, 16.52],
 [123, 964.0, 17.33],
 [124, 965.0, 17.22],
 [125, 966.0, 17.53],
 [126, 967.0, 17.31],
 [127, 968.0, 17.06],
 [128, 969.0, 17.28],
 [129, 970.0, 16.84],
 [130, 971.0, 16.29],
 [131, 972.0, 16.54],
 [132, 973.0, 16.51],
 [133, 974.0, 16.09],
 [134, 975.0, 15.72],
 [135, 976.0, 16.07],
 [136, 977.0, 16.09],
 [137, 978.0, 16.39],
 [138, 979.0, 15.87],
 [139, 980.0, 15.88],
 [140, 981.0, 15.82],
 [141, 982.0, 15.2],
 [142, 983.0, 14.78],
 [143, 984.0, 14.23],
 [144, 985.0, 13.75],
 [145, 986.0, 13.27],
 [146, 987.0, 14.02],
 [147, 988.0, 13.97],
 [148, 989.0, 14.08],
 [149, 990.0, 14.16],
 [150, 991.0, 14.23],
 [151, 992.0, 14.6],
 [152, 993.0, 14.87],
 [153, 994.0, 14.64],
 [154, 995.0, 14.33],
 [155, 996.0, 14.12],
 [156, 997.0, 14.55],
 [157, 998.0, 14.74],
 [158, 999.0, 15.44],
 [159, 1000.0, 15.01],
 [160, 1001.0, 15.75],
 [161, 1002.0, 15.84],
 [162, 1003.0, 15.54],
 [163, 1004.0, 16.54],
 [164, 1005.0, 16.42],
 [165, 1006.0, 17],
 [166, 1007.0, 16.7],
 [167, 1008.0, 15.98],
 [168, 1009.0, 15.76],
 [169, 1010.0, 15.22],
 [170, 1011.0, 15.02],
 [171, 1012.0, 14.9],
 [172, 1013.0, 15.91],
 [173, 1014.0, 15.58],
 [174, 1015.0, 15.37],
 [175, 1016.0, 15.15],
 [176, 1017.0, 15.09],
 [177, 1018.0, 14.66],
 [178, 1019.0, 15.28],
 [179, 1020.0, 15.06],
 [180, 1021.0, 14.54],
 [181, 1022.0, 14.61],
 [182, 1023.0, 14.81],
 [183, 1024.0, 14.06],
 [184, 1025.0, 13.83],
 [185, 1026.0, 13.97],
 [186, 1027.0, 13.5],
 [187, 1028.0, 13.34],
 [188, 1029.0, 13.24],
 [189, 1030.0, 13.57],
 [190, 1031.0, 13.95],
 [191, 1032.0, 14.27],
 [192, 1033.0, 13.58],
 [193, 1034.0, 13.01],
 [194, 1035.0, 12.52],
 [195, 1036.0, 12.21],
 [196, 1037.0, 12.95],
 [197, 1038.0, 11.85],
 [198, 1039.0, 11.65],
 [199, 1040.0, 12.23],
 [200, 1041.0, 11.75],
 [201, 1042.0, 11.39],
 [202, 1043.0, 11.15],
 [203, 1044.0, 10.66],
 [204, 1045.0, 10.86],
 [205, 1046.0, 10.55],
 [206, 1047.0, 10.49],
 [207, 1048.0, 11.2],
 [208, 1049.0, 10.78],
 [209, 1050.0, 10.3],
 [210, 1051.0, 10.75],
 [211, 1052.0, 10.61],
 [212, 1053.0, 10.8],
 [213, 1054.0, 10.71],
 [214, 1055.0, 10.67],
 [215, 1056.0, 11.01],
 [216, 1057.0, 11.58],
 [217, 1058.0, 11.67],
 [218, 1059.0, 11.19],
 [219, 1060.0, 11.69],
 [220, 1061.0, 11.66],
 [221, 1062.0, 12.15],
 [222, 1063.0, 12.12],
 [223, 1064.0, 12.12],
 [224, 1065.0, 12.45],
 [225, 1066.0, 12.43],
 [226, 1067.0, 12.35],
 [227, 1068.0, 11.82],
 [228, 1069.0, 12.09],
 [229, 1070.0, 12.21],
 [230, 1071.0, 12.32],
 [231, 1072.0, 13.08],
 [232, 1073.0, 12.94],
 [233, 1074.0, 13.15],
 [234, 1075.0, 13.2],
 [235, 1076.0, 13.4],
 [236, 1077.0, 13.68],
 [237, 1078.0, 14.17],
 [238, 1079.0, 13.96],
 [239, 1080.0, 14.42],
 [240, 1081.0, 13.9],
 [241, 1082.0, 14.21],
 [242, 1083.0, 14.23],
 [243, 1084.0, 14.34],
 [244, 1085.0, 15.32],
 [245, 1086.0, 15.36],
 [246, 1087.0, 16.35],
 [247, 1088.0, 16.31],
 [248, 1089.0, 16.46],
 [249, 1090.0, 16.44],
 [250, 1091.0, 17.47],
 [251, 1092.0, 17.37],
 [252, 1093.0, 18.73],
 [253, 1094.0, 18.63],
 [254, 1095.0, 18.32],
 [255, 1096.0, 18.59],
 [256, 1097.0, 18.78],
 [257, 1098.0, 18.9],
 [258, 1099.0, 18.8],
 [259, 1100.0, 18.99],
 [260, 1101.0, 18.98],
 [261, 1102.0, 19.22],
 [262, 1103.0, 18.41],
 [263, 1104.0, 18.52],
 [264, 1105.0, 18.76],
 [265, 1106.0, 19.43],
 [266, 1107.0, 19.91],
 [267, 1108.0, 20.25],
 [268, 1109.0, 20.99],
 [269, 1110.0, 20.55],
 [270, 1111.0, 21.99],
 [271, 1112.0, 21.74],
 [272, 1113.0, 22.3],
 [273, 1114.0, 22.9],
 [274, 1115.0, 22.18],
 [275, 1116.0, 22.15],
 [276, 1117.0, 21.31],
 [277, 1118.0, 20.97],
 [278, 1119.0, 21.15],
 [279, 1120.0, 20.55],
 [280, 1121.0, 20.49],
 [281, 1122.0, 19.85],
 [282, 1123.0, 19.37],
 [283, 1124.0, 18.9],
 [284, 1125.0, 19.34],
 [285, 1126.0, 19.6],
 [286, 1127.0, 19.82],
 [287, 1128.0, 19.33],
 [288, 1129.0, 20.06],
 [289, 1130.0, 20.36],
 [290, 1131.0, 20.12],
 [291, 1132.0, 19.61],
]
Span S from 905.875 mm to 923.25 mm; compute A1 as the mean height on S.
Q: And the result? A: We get 11.7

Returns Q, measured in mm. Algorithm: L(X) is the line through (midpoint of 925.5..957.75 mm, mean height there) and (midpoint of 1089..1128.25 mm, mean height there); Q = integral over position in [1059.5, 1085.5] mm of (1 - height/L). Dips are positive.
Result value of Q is 8.0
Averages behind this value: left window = 15.6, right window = 19.7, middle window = 13.1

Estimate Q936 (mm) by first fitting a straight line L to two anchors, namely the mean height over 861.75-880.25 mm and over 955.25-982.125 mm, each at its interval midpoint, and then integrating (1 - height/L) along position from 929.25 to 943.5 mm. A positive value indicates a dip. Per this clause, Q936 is 0.2 mm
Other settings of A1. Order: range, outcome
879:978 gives 14.9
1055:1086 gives 12.8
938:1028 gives 15.4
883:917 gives 14.6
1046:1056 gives 10.7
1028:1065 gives 11.8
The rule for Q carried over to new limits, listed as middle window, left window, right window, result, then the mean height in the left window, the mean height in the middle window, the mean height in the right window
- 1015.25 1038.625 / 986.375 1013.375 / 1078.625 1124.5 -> 3.2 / 15.1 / 13.9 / 18.6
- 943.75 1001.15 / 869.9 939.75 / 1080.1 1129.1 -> 1.0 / 14.3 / 15.6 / 18.9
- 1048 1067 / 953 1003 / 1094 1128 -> 7.1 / 15.5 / 11.4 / 20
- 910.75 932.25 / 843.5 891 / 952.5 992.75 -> 4.4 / 15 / 12.2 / 15.7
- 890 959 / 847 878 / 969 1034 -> 2.5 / 15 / 14.5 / 15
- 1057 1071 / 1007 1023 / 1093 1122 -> 4.6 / 15.2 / 12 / 20.1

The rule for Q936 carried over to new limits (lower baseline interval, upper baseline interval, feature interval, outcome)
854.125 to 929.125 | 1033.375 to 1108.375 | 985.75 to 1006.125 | -1.2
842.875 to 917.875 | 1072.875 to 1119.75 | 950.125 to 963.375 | 0.1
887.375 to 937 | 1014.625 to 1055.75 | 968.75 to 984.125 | -3.1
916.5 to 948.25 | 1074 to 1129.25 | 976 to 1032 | 2.9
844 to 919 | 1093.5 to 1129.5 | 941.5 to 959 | 0.7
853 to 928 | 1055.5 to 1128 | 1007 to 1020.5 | 0.3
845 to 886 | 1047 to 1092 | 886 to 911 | -1.1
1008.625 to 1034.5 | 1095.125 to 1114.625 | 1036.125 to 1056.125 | 6.1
